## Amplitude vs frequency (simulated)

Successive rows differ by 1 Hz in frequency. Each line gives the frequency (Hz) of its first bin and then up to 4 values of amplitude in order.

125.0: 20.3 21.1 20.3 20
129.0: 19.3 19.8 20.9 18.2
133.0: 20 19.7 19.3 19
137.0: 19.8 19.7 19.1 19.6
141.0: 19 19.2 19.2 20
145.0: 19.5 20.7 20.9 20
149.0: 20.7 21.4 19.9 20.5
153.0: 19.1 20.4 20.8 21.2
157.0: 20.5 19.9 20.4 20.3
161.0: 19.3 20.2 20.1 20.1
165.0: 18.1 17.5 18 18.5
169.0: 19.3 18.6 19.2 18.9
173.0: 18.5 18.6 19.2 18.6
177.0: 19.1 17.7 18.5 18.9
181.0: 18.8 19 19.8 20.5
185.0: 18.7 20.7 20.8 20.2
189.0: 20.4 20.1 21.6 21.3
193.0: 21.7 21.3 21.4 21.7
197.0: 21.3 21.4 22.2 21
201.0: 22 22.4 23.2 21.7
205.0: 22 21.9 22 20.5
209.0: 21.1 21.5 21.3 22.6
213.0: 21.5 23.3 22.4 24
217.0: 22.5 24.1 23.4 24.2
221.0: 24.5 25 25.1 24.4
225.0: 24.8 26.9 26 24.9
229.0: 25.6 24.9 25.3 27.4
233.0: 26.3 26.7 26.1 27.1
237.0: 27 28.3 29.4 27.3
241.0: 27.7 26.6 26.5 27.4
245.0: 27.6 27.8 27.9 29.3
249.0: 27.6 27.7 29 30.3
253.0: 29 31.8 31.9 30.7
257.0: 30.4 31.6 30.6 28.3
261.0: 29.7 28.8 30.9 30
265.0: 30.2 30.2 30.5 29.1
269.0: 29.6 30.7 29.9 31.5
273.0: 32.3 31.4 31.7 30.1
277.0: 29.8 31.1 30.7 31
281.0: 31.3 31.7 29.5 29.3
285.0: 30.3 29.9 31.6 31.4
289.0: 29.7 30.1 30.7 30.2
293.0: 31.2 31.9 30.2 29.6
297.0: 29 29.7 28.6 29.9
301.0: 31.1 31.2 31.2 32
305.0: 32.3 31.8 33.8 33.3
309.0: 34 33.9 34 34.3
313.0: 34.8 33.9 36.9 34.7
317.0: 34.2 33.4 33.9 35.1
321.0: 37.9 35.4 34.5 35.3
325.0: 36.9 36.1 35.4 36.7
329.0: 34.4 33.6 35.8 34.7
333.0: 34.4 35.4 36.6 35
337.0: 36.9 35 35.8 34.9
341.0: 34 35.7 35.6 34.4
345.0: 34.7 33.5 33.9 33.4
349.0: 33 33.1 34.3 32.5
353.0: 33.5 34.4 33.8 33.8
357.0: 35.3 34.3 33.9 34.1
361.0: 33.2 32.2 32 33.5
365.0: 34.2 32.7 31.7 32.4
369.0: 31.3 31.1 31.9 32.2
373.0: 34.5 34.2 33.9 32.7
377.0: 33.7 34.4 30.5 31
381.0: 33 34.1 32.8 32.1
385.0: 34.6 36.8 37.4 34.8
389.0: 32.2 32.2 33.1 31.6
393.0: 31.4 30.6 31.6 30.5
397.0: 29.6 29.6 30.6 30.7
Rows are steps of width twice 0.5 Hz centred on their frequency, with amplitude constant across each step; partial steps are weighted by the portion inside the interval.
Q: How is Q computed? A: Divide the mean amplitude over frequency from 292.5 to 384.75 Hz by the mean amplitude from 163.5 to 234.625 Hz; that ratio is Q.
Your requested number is 1.6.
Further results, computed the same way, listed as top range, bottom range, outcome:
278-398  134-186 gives 1.70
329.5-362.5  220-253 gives 1.28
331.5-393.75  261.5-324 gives 1.06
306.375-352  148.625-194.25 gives 1.77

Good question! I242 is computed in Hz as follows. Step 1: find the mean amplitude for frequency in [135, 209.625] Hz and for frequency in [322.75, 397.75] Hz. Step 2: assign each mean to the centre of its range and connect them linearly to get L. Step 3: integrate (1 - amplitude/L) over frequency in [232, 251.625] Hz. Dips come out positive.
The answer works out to -1.9 Hz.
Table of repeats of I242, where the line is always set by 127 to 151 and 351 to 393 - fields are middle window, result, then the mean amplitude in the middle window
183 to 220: 2.8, 21.7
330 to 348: -2.1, 35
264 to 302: -3.2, 30.5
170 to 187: 2.3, 19.1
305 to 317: -1.7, 34.1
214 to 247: -1.0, 25.8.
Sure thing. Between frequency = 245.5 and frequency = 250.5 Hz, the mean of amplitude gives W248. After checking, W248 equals 28.1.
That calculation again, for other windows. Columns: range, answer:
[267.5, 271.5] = 29.8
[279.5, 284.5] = 30.6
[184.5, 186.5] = 19.7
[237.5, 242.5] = 27.9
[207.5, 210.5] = 21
